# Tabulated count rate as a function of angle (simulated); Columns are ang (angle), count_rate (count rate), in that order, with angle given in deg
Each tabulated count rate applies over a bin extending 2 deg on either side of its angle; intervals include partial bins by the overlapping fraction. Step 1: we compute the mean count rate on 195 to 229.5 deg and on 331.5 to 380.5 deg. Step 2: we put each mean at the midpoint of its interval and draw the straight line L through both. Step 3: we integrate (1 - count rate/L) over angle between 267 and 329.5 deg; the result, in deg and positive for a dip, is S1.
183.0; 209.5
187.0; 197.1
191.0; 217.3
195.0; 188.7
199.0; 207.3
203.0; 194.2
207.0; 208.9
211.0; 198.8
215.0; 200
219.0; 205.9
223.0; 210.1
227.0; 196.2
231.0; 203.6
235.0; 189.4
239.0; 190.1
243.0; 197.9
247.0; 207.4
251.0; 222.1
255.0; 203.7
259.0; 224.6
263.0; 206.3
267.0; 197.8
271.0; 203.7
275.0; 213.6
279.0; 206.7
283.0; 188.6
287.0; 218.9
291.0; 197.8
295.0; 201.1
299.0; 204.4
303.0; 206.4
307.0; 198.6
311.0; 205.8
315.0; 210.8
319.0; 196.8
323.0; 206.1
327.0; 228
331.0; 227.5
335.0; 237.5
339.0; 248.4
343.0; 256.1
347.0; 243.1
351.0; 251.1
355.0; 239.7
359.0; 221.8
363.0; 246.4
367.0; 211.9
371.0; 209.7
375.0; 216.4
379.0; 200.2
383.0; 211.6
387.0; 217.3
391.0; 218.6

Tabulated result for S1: 4.0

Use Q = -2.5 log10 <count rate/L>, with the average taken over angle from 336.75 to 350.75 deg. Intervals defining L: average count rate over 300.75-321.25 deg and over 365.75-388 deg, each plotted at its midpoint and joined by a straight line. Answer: -0.20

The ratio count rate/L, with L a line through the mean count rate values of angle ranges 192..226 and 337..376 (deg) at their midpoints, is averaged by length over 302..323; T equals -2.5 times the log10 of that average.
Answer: 0.108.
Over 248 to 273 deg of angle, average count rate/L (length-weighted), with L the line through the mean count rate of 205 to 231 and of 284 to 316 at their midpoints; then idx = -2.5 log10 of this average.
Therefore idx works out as -0.03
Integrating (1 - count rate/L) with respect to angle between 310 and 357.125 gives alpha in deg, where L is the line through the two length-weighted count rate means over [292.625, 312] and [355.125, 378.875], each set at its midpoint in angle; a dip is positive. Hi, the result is -3.96 deg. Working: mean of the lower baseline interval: 203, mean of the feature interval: 230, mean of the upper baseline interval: 221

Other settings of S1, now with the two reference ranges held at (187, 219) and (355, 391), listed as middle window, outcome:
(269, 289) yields 0.3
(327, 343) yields -1.8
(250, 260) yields -0.4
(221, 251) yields 0.7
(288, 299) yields 0.4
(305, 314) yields 0.4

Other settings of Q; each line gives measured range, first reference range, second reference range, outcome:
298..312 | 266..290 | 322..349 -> 0.082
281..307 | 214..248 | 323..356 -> 0.103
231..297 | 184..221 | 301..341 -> 0.028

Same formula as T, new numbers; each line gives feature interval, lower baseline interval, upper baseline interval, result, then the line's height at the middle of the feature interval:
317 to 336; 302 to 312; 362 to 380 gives -0.06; 207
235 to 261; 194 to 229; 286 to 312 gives -0.02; 203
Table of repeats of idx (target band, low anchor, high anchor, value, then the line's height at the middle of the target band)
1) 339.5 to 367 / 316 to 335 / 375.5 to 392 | -0.13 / 214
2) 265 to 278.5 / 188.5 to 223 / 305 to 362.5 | 0.05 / 215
